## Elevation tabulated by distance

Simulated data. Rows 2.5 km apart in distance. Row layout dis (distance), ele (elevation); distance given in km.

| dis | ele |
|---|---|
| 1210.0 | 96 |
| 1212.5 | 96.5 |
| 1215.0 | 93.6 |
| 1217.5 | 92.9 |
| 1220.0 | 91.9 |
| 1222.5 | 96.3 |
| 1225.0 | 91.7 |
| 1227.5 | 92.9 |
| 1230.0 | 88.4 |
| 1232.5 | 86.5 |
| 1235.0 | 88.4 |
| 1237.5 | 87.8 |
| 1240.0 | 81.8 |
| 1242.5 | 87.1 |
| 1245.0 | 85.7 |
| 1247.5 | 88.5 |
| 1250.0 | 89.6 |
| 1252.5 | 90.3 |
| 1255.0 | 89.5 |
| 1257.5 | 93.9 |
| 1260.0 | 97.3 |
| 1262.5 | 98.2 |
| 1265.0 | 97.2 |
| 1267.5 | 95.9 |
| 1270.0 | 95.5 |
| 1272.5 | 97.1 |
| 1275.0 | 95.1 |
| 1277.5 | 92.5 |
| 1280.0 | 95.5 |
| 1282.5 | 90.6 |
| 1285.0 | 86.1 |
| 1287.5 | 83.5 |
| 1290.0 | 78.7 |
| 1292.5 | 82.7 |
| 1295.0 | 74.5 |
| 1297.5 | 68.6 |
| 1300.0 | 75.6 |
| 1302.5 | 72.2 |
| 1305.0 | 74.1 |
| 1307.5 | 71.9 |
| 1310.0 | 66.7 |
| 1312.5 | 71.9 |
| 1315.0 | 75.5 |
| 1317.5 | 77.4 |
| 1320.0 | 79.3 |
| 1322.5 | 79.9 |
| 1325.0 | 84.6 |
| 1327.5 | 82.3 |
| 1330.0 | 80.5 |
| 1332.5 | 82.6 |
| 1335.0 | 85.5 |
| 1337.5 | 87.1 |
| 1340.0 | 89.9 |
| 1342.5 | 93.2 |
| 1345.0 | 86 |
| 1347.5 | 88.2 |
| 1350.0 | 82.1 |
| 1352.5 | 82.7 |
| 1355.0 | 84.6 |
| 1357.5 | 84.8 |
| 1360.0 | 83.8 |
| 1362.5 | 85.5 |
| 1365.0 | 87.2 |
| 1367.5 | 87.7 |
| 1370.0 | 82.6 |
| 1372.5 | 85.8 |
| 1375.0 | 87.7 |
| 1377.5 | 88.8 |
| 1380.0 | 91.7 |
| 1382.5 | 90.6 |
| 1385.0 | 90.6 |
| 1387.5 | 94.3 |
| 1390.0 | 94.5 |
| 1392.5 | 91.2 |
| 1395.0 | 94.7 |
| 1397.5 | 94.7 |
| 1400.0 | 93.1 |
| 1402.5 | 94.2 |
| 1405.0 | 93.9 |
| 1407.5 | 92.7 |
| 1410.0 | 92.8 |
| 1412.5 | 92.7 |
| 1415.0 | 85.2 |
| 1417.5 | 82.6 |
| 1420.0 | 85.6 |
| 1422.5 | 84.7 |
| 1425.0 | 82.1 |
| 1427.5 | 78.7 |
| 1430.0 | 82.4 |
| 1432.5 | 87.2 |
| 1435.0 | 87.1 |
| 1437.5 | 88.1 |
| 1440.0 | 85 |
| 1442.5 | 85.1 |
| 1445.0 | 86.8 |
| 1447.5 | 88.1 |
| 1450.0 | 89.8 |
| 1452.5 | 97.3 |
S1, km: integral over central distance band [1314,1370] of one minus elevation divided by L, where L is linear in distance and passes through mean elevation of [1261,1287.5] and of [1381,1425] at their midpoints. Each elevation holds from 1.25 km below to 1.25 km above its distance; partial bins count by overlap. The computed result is 4.9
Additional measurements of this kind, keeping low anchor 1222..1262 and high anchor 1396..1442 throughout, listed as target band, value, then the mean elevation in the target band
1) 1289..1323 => 5.5 km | 74.8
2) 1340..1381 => 1.0 km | 86.5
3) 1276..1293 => 0.4 km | 87.4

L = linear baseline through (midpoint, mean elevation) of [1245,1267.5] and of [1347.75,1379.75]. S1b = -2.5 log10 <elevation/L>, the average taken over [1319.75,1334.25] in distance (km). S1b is 0.08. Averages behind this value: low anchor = 92.8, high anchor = 85.6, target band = 81.8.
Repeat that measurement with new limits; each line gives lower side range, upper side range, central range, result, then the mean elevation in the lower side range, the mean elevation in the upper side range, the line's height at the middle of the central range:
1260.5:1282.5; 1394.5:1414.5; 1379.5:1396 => 0.012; 95.6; 93.2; 93.5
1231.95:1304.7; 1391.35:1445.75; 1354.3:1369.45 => 0.031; 87.6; 88.2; 88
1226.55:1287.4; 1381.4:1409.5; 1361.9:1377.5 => 0.078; 91.2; 93.1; 92.8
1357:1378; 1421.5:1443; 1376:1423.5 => -0.071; 85.9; 84.5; 85.2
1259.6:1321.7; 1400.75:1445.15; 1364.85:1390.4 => -0.040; 83.5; 87.1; 85.9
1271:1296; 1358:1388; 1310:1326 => 0.141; 87.8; 87.8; 87.8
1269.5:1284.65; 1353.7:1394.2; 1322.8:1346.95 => 0.061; 93.8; 88.3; 90.5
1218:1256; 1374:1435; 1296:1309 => 0.227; 89.2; 89.4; 89.3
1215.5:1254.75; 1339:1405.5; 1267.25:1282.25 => -0.066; 89.4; 89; 89.3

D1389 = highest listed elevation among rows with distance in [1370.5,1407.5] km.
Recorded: 94.7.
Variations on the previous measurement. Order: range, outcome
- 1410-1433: 92.8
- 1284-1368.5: 93.2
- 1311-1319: 77.4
